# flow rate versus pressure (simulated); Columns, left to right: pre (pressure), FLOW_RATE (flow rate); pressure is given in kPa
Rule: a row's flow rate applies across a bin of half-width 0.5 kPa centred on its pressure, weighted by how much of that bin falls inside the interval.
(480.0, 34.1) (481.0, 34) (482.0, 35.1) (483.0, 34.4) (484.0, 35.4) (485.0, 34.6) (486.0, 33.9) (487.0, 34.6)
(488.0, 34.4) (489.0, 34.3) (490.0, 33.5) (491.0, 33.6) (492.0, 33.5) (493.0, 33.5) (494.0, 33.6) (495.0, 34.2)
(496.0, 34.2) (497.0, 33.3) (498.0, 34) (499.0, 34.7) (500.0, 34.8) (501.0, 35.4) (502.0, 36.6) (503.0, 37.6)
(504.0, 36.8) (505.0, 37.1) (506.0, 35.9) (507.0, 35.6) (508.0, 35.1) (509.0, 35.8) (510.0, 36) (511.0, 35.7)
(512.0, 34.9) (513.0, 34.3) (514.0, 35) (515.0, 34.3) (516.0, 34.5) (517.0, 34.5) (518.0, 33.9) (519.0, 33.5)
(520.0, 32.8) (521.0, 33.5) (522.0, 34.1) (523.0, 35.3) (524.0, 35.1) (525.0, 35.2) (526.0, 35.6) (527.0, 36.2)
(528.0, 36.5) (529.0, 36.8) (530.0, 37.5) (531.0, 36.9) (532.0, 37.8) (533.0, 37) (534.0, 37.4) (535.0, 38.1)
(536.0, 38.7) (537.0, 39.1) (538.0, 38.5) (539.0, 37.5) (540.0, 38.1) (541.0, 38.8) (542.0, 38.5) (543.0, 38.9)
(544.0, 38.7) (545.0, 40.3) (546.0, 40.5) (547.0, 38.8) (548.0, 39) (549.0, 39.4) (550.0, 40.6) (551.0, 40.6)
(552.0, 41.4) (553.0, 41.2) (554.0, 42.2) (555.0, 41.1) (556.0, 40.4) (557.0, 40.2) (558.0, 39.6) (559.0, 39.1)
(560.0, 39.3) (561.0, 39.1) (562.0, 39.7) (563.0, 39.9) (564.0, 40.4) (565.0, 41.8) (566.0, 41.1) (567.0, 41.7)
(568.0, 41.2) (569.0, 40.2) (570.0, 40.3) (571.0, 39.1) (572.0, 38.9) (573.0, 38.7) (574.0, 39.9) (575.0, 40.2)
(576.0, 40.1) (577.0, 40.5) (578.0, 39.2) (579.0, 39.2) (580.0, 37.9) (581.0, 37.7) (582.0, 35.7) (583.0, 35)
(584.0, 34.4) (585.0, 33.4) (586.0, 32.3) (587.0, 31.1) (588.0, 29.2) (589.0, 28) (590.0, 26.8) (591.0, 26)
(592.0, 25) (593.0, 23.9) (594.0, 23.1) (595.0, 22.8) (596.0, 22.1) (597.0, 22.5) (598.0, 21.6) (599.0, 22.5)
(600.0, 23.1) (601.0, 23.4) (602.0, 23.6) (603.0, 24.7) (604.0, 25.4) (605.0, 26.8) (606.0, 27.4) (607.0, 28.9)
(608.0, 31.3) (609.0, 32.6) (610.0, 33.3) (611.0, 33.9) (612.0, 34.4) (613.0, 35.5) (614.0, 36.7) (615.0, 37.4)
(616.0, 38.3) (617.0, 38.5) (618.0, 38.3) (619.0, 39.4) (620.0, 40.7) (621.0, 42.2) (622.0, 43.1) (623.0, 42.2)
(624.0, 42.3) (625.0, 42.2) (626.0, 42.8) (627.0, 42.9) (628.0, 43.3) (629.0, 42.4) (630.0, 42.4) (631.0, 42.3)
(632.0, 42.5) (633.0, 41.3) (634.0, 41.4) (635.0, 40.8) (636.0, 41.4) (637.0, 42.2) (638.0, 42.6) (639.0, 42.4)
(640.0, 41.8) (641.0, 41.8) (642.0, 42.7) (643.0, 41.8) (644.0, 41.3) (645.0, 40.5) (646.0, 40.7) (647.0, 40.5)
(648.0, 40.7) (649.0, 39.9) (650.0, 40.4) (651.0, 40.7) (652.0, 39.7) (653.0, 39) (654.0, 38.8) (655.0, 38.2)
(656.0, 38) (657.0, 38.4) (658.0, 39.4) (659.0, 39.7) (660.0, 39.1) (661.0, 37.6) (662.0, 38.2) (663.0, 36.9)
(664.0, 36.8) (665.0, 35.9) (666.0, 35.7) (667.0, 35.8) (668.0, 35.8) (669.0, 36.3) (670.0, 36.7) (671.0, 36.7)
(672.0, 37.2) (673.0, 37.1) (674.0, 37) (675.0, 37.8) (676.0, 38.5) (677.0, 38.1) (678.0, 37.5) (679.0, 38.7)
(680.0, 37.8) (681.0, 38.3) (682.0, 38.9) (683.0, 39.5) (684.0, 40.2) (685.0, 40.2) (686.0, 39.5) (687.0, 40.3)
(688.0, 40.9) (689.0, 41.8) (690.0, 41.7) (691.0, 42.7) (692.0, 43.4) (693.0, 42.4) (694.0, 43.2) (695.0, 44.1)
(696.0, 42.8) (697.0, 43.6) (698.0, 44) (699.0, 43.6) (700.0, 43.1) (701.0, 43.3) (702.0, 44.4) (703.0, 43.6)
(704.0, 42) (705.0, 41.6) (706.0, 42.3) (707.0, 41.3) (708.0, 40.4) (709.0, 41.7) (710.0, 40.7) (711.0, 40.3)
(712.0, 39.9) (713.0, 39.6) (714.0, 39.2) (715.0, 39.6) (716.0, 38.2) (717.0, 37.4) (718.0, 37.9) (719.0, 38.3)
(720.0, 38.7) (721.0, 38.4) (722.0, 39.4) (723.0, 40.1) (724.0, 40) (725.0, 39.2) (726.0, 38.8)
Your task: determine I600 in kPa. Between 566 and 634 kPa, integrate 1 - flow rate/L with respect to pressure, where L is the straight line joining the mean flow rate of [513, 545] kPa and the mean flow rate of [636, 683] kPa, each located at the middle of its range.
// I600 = 5.6 kPa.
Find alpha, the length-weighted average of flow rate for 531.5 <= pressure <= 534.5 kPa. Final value 37.4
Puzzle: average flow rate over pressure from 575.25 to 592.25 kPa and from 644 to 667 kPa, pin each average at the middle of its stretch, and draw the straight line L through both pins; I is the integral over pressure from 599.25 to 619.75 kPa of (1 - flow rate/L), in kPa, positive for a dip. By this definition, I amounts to 2.3 kPa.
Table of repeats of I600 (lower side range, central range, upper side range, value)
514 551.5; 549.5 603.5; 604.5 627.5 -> 3.44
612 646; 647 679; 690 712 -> 2.83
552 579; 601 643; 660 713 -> 2.36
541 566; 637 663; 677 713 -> 0.50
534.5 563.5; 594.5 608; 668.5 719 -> 5.21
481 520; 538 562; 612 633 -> -1.64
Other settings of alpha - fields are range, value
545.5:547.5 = 39.6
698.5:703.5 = 43.6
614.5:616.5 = 37.8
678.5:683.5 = 38.6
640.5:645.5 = 41.6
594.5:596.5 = 22.5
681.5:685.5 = 39.7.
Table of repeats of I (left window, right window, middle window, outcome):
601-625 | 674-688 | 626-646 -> -3.3 kPa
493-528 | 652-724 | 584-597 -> 3.5 kPa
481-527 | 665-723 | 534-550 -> -1.4 kPa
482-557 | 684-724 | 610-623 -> 0.3 kPa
